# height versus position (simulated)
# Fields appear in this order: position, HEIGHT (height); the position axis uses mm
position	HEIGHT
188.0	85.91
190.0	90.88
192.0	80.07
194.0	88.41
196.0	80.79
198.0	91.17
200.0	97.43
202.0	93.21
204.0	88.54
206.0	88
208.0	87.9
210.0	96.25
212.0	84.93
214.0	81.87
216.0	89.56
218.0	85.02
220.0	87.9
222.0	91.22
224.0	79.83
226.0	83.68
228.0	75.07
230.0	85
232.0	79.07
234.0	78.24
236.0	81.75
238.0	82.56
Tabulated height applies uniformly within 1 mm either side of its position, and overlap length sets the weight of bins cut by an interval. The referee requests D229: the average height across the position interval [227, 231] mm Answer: 80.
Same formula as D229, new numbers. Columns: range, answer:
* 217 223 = 88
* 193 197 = 84.6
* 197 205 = 92.6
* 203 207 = 88.3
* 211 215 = 83.4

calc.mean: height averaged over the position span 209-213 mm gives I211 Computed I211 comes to 90.6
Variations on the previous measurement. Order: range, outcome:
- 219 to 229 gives 83.5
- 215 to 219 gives 87.3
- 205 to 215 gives 87.8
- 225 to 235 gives 80.2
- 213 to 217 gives 85.7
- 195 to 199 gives 86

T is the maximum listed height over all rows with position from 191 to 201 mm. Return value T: 97.43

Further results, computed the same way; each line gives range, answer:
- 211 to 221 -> 89.56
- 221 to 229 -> 91.22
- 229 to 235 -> 85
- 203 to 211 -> 96.25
